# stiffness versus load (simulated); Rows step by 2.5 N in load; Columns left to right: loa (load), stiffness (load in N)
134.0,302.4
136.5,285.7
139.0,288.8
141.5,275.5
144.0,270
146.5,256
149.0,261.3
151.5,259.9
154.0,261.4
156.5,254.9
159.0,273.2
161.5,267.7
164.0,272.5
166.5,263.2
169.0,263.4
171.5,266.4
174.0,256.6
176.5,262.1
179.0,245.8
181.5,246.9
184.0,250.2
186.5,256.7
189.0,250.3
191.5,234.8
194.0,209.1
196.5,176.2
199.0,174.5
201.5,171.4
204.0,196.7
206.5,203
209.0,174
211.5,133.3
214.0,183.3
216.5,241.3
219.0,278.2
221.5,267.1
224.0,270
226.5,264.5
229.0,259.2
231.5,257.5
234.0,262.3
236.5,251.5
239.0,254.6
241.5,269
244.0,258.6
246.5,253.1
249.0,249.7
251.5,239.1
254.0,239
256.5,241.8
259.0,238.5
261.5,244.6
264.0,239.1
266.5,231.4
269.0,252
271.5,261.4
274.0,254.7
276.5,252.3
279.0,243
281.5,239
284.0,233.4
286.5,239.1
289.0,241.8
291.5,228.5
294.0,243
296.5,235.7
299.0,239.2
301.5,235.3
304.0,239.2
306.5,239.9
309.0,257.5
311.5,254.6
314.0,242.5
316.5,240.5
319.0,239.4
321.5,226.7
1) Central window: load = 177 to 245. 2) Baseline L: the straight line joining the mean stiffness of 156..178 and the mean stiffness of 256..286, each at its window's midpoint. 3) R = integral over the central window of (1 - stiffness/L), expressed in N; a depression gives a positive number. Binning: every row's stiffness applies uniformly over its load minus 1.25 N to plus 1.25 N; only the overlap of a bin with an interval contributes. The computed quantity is 6.5 N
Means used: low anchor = 265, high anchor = 244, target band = 231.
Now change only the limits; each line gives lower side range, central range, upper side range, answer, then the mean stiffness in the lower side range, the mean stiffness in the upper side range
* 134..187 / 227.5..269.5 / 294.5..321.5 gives 0.3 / 265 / 242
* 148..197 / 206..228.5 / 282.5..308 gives 1.9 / 253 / 238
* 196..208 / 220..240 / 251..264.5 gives -4.6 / 185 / 240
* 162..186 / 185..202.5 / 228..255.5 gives 3.1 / 259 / 254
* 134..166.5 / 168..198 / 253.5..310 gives 2.4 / 270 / 242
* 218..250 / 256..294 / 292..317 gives 1.1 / 261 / 242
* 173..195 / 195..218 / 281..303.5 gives 5.6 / 246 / 237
